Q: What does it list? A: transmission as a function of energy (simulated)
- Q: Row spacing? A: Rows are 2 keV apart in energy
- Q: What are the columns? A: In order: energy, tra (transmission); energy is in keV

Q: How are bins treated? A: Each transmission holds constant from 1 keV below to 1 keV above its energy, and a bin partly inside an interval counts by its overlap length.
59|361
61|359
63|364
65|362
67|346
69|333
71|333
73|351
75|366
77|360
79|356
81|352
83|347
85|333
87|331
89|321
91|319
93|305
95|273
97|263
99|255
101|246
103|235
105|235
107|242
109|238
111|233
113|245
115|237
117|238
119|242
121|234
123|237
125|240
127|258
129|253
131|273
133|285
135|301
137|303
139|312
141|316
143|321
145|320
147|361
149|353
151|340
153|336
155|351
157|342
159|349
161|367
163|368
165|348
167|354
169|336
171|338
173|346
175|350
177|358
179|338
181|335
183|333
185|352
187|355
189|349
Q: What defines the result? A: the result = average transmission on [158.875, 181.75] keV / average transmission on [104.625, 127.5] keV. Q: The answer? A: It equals 1.46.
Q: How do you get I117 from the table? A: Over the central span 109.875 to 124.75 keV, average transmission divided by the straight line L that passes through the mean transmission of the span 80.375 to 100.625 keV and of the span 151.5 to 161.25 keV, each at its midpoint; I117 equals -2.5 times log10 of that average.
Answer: 0.33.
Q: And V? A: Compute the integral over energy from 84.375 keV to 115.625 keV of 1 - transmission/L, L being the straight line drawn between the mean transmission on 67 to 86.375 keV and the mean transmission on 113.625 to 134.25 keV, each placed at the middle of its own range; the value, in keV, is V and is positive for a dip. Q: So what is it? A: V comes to 3.3 keV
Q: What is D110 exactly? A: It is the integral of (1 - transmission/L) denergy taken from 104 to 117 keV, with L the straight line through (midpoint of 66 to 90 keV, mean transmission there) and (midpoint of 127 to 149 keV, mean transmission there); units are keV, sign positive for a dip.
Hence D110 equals 3.40 keV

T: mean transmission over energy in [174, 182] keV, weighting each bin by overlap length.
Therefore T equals 345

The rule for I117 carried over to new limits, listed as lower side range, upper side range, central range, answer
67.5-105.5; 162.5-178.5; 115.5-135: 0.29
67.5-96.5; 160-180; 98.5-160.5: 0.21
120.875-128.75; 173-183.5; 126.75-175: -0.12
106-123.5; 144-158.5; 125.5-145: 0.02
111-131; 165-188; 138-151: -0.16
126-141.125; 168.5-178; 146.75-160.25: -0.10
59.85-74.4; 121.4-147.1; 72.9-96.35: 0.00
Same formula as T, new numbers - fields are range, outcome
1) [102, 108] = 237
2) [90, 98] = 290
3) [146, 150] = 357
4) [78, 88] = 344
